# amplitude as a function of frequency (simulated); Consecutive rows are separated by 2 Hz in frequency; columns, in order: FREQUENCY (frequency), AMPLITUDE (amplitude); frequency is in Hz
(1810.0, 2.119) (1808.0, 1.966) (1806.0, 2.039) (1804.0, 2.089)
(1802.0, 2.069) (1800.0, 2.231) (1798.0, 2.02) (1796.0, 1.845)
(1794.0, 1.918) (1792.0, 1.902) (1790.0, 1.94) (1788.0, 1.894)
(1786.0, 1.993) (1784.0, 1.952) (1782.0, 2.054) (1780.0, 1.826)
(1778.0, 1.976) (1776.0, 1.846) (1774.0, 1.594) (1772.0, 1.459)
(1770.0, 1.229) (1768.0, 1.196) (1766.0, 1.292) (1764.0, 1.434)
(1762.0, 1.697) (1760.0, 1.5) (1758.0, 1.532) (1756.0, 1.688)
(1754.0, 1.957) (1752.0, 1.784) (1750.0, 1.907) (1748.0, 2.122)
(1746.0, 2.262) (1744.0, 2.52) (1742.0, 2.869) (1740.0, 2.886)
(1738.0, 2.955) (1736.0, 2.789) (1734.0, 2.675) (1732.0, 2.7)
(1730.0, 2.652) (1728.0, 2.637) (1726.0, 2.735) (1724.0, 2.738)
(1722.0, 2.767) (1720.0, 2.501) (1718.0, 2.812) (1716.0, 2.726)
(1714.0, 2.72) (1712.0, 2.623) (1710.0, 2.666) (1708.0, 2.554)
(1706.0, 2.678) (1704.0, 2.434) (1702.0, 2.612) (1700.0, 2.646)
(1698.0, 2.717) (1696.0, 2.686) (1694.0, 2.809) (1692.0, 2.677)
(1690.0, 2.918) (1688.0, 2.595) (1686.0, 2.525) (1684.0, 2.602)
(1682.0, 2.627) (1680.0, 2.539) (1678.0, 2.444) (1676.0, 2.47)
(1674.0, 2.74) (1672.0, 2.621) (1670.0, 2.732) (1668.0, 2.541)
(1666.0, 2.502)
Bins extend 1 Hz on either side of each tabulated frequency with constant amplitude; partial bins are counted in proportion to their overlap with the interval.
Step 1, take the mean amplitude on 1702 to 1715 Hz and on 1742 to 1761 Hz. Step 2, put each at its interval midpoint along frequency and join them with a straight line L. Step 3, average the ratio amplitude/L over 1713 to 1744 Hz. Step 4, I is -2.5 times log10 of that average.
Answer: -0.19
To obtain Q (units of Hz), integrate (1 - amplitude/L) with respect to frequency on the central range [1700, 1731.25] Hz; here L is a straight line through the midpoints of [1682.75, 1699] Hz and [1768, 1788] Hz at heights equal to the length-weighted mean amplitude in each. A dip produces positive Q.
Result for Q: -3.1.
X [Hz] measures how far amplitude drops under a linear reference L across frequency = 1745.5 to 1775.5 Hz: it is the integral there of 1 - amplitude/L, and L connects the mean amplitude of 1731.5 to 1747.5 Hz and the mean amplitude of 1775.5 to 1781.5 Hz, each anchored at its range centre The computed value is 8.4 Hz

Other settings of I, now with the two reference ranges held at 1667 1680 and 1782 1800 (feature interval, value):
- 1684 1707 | -0.08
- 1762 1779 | 0.34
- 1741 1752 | -0.04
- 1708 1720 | -0.13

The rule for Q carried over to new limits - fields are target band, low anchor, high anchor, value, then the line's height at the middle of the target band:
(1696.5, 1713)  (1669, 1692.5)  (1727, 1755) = -0.34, 2.57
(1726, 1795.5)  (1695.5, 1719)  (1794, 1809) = 8.56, 2.3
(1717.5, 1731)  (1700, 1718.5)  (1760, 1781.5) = -1.75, 2.38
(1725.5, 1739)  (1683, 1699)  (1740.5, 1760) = -2.89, 2.25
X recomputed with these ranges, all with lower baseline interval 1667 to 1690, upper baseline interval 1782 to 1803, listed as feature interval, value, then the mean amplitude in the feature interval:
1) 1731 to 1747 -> -3.1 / 2.71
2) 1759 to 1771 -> 4.2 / 1.39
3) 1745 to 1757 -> 1.4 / 1.95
